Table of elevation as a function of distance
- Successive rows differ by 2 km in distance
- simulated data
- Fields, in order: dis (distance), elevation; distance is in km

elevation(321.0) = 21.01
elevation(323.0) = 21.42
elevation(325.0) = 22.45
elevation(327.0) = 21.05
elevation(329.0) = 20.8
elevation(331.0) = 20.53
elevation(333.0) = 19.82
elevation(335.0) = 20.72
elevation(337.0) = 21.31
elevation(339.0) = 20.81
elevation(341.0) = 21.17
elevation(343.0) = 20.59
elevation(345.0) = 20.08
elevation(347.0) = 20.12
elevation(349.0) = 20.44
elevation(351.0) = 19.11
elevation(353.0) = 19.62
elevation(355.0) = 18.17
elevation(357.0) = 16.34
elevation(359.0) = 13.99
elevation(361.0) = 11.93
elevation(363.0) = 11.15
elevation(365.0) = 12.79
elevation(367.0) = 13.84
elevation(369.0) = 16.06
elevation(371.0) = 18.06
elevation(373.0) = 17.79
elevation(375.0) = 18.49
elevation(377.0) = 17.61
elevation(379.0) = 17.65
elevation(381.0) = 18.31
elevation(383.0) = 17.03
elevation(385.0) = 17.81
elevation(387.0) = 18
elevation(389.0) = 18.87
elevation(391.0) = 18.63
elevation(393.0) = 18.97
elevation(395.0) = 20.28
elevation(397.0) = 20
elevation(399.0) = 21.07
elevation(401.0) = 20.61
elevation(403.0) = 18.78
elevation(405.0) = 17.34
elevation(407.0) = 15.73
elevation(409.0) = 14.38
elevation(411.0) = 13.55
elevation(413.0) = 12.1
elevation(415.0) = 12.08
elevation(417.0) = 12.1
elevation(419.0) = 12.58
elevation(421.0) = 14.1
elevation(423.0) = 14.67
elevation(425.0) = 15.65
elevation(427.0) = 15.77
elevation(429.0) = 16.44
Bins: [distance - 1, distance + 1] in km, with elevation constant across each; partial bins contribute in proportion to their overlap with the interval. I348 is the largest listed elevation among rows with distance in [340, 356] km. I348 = 21.17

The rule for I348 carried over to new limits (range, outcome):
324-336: 22.45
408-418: 14.38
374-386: 18.49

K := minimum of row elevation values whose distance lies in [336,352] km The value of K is 19.11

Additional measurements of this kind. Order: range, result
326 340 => 19.82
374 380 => 17.61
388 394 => 18.63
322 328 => 21.05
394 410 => 14.38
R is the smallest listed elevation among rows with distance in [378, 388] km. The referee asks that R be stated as 17.03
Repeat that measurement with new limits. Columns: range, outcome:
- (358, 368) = 11.15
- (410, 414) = 12.1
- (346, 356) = 18.17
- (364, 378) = 12.79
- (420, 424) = 14.1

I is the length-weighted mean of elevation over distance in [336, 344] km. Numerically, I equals 21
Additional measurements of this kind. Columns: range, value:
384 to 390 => 18.2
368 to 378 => 17.6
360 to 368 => 12.4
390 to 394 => 18.8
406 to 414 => 13.9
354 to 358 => 17.3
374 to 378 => 18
